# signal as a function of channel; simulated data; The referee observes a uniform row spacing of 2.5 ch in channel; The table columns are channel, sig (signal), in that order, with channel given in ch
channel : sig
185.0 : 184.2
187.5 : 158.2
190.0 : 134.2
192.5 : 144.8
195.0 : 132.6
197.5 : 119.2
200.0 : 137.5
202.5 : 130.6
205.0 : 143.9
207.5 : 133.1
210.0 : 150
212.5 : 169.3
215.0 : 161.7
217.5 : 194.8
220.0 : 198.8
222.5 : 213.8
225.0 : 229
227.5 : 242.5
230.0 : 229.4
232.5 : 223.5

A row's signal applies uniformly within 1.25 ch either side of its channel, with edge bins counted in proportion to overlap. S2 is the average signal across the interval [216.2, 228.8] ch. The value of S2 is 216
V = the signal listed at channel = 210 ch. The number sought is 150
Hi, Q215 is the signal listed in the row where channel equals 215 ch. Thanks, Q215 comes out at 161.7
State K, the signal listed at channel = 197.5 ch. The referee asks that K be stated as 119.2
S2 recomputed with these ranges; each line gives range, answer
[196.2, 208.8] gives 133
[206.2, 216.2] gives 153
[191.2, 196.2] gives 139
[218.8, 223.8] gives 207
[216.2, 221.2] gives 196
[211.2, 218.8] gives 175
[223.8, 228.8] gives 236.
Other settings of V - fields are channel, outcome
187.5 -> 158.2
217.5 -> 194.8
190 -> 134.2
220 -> 198.8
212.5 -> 169.3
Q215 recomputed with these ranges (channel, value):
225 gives 229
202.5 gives 130.6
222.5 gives 213.8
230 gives 229.4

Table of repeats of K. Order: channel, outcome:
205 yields 143.9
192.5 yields 144.8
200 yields 137.5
